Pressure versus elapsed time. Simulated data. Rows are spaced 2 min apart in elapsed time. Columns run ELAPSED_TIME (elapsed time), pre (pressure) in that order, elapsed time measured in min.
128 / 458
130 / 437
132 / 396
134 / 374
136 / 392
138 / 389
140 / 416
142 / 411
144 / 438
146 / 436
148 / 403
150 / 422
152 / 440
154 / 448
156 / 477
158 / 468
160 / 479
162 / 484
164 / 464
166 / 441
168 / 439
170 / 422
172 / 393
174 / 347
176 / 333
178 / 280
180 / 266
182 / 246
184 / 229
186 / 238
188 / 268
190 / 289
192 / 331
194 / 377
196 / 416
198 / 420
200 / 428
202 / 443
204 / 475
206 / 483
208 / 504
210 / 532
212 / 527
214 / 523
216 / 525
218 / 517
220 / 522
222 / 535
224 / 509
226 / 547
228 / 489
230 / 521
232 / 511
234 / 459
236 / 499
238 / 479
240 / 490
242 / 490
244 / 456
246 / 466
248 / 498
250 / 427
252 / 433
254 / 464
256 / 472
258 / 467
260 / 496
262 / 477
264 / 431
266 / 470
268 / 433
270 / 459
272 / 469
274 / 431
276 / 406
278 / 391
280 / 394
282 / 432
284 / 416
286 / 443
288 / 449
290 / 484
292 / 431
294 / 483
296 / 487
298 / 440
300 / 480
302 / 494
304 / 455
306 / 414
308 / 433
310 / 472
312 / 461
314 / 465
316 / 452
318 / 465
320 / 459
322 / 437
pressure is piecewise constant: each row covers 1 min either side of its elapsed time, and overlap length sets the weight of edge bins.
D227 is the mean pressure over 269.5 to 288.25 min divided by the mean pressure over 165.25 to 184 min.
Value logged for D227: 1.2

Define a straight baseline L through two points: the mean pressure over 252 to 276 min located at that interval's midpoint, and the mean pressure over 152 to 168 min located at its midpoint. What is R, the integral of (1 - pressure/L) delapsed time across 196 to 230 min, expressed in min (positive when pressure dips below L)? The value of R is -2.7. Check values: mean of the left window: 463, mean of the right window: 457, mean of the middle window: 497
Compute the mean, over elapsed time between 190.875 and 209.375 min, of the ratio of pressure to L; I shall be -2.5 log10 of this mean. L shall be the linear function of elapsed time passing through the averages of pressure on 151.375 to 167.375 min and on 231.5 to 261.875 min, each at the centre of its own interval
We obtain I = 0.09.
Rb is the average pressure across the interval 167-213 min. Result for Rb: 378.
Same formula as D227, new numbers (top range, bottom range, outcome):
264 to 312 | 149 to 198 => 1.19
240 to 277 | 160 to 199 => 1.29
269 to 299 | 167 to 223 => 1.09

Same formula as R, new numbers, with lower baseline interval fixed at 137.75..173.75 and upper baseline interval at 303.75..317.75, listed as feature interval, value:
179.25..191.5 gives 5.0 min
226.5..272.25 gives -2.9 min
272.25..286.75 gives 1.0 min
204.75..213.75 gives -1.4 min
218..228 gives -1.8 min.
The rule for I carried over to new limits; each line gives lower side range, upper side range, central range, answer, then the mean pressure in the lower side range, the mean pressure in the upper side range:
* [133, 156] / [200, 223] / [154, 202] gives 0.22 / 418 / 504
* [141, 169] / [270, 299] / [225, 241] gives -0.13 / 446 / 440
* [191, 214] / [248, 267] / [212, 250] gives -0.10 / 452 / 462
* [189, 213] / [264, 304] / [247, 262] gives -0.06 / 435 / 447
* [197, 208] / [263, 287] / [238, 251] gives -0.07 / 455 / 431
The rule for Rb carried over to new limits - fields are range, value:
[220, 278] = 474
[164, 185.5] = 343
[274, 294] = 430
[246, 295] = 449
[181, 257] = 448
